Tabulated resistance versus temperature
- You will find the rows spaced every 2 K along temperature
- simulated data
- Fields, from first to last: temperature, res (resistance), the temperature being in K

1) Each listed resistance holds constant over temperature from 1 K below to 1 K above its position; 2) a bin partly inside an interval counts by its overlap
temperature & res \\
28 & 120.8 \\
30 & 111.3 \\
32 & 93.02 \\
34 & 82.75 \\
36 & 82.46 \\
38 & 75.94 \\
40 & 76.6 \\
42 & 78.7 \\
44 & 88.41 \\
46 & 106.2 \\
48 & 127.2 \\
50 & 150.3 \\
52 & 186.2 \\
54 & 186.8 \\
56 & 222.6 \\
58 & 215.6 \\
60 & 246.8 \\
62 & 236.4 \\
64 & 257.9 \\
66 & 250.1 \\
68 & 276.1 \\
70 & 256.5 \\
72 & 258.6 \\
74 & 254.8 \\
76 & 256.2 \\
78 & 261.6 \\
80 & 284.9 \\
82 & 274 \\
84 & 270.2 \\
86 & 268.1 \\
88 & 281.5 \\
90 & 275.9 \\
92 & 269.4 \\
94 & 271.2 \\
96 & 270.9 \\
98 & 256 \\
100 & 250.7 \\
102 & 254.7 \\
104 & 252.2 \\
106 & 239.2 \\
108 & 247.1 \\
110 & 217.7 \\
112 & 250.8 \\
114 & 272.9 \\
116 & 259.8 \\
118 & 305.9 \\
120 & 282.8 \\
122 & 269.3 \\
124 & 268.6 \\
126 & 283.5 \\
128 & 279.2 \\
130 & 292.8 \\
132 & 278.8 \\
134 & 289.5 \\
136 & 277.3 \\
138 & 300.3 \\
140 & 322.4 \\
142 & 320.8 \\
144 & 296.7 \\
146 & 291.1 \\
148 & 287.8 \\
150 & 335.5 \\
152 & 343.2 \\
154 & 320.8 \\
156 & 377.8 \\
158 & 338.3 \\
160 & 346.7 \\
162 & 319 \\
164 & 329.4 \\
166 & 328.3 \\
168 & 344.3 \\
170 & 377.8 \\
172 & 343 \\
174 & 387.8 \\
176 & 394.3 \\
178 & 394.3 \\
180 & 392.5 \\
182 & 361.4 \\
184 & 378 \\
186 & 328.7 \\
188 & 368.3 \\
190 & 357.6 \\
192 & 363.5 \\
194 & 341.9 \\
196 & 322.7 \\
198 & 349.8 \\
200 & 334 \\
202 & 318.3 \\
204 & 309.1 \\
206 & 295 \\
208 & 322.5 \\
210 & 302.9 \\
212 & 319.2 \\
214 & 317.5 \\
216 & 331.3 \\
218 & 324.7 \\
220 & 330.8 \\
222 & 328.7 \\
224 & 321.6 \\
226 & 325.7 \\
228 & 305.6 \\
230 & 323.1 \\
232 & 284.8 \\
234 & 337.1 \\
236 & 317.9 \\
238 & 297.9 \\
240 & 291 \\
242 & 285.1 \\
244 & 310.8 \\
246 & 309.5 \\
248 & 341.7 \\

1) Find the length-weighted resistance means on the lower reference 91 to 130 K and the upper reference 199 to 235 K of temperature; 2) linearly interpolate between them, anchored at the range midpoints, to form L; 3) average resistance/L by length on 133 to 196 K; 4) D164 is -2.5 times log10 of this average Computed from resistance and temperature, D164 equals -0.166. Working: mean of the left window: 264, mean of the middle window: 340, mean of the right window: 318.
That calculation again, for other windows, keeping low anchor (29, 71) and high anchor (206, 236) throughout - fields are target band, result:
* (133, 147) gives -0.220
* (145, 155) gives -0.236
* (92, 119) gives -0.209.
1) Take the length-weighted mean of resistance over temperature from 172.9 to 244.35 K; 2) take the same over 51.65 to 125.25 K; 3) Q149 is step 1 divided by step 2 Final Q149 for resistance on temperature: 1.30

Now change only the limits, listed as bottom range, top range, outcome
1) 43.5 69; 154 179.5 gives 1.80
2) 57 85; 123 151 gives 1.15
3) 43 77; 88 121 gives 1.24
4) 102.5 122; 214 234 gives 1.24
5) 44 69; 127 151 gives 1.48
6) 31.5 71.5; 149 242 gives 2.01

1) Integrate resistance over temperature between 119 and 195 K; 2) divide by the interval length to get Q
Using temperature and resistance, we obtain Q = 329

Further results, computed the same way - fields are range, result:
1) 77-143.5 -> 273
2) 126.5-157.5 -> 308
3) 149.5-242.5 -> 336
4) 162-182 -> 363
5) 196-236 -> 320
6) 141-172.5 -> 331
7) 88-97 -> 273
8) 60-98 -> 265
